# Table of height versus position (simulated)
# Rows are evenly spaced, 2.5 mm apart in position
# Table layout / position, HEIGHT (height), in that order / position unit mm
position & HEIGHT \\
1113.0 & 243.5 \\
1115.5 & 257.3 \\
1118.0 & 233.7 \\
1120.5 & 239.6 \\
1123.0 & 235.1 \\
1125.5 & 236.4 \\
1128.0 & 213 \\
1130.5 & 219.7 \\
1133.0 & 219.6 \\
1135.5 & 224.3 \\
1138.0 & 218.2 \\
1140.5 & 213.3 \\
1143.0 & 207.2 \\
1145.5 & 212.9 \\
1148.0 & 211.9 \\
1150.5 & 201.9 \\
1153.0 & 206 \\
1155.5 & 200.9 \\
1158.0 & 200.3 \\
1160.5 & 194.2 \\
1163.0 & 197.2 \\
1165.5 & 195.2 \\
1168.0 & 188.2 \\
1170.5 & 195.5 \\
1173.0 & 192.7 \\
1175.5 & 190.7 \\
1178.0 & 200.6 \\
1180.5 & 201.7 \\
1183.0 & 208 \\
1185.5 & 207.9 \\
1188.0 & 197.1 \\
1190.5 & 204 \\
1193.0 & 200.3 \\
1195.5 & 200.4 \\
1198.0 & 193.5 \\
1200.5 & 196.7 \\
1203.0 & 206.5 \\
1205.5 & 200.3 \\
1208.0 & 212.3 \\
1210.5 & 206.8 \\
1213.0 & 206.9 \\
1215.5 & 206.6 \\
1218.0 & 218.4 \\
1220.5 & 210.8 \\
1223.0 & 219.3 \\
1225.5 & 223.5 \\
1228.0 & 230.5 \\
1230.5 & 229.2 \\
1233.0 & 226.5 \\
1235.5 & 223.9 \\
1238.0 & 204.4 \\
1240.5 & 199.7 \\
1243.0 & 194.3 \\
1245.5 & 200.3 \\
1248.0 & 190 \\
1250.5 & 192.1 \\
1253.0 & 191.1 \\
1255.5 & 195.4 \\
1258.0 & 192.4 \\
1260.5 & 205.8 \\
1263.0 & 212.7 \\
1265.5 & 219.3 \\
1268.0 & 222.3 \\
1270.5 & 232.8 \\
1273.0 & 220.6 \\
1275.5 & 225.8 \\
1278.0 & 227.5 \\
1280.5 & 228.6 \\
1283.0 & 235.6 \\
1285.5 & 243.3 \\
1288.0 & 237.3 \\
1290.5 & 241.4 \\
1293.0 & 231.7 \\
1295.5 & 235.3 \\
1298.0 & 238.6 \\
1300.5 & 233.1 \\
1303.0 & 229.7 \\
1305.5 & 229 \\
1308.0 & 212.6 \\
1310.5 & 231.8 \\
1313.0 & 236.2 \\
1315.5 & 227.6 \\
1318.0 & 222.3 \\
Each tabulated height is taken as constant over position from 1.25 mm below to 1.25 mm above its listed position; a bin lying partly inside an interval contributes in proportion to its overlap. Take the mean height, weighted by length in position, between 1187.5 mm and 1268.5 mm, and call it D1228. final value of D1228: 207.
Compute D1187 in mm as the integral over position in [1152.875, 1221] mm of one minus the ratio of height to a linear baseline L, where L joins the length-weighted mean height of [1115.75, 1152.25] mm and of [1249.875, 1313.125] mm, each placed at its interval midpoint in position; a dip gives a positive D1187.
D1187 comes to 6.4 mm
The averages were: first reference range 221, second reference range 223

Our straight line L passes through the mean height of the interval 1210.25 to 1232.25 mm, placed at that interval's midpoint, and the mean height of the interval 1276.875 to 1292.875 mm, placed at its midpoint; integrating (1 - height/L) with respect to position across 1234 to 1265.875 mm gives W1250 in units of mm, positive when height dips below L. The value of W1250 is 3.4 mm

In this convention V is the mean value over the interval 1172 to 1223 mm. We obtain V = 204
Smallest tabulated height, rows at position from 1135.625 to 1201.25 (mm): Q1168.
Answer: 188.2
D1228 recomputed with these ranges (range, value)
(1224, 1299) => 218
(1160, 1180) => 195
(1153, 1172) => 197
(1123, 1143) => 221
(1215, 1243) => 217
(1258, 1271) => 215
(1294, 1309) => 230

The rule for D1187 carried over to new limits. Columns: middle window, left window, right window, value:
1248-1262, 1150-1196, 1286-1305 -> 1.77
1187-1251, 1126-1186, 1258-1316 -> 2.52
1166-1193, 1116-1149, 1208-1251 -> 2.30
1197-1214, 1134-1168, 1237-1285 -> 0.39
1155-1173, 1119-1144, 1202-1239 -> 2.01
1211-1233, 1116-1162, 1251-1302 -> 0.23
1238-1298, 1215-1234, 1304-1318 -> 2.04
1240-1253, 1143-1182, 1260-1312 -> 1.47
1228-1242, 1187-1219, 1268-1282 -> -0.24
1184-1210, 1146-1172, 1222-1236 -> 1.41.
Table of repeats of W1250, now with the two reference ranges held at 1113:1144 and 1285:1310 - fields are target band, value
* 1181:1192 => 1.2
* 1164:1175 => 1.7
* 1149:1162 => 1.6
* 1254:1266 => 1.4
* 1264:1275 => 0.4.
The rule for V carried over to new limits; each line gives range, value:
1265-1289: 230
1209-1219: 210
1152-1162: 200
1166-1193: 199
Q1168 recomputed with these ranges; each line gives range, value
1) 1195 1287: 190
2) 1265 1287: 219.3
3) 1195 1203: 193.5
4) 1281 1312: 212.6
